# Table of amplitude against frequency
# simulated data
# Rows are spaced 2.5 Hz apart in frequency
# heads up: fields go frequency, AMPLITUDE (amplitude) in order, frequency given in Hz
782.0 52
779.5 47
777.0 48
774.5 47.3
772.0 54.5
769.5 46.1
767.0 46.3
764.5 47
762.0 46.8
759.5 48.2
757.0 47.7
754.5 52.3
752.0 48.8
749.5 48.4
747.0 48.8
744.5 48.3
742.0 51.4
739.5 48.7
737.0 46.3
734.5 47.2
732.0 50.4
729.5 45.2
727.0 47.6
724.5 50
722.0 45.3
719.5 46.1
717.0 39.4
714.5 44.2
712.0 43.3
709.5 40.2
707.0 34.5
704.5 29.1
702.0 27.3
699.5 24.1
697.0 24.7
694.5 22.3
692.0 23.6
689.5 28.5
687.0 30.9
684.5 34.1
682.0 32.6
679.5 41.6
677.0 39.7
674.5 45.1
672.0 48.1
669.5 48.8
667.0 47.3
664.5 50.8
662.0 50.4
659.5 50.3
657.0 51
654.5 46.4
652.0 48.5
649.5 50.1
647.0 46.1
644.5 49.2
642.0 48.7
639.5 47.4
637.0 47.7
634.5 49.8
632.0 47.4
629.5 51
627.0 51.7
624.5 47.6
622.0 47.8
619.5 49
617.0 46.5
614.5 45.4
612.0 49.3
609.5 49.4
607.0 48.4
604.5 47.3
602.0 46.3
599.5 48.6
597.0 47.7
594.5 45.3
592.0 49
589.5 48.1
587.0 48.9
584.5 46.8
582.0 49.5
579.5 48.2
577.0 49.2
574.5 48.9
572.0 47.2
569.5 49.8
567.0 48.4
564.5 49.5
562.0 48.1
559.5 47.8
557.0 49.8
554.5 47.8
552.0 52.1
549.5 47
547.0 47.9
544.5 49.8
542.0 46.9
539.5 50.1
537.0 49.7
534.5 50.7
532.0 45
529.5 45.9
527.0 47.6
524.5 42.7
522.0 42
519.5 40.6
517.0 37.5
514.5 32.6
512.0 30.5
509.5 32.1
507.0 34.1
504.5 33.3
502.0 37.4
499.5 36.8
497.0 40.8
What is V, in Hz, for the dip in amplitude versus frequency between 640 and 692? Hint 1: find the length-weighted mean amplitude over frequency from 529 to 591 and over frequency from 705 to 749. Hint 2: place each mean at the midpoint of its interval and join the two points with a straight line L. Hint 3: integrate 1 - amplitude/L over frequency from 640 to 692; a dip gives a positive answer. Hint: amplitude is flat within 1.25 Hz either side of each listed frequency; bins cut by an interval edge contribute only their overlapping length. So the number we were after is 3.0 Hz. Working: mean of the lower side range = 48.6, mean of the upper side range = 45.5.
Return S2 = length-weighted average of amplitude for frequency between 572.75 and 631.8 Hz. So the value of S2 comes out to 48.2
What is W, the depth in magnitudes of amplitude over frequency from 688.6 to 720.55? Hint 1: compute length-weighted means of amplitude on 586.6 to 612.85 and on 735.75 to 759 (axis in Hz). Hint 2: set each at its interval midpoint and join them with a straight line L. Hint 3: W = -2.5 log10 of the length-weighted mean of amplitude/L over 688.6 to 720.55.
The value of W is 0.43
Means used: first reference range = 48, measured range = 32.8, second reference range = 48.9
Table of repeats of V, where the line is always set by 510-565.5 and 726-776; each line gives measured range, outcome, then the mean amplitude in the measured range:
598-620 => -0.7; 47.8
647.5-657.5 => -0.4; 48.6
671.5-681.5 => 1.0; 42.5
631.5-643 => -0.4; 48.2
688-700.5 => 6.0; 24.8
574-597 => -1.1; 48.2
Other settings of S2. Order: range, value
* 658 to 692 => 41.6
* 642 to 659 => 48.6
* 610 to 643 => 48.4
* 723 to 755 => 48.6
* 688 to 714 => 30.2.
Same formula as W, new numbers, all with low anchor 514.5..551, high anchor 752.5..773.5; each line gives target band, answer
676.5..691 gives 0.36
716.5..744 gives 0.02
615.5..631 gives -0.05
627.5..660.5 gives -0.04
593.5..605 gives -0.01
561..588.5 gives -0.06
